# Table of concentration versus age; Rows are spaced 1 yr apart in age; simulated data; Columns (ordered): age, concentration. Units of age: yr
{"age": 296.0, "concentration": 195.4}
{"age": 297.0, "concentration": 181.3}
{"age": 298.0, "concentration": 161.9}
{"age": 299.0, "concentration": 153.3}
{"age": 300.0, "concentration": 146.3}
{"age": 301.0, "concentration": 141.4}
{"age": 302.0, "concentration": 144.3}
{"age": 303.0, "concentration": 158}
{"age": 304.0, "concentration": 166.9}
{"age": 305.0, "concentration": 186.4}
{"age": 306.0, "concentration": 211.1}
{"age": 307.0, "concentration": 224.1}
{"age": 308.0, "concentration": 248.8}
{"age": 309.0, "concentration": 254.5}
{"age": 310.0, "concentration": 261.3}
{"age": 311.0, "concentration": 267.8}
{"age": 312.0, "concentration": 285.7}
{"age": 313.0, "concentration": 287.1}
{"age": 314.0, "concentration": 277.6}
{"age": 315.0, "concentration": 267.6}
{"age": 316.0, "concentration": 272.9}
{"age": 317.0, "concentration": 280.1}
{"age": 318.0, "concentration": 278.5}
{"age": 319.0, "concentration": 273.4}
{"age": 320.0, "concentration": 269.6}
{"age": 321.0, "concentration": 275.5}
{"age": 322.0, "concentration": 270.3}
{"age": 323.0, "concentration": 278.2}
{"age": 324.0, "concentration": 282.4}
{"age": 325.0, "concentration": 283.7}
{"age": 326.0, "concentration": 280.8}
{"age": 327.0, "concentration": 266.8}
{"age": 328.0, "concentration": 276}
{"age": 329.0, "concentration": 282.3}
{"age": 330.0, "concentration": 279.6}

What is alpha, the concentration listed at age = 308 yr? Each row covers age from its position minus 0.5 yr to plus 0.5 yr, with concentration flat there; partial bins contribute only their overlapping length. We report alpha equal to 248.8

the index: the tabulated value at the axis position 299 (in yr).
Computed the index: 153.3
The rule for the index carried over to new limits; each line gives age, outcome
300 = 146.3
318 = 278.5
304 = 166.9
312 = 285.7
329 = 282.3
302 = 144.3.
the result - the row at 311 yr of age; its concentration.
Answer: 267.8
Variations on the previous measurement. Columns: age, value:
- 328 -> 276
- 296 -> 195.4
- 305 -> 186.4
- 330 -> 279.6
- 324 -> 282.4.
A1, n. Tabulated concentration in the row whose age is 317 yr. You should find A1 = 280.1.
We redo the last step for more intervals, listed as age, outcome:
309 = 254.5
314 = 277.6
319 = 273.4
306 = 211.1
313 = 287.1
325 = 283.7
